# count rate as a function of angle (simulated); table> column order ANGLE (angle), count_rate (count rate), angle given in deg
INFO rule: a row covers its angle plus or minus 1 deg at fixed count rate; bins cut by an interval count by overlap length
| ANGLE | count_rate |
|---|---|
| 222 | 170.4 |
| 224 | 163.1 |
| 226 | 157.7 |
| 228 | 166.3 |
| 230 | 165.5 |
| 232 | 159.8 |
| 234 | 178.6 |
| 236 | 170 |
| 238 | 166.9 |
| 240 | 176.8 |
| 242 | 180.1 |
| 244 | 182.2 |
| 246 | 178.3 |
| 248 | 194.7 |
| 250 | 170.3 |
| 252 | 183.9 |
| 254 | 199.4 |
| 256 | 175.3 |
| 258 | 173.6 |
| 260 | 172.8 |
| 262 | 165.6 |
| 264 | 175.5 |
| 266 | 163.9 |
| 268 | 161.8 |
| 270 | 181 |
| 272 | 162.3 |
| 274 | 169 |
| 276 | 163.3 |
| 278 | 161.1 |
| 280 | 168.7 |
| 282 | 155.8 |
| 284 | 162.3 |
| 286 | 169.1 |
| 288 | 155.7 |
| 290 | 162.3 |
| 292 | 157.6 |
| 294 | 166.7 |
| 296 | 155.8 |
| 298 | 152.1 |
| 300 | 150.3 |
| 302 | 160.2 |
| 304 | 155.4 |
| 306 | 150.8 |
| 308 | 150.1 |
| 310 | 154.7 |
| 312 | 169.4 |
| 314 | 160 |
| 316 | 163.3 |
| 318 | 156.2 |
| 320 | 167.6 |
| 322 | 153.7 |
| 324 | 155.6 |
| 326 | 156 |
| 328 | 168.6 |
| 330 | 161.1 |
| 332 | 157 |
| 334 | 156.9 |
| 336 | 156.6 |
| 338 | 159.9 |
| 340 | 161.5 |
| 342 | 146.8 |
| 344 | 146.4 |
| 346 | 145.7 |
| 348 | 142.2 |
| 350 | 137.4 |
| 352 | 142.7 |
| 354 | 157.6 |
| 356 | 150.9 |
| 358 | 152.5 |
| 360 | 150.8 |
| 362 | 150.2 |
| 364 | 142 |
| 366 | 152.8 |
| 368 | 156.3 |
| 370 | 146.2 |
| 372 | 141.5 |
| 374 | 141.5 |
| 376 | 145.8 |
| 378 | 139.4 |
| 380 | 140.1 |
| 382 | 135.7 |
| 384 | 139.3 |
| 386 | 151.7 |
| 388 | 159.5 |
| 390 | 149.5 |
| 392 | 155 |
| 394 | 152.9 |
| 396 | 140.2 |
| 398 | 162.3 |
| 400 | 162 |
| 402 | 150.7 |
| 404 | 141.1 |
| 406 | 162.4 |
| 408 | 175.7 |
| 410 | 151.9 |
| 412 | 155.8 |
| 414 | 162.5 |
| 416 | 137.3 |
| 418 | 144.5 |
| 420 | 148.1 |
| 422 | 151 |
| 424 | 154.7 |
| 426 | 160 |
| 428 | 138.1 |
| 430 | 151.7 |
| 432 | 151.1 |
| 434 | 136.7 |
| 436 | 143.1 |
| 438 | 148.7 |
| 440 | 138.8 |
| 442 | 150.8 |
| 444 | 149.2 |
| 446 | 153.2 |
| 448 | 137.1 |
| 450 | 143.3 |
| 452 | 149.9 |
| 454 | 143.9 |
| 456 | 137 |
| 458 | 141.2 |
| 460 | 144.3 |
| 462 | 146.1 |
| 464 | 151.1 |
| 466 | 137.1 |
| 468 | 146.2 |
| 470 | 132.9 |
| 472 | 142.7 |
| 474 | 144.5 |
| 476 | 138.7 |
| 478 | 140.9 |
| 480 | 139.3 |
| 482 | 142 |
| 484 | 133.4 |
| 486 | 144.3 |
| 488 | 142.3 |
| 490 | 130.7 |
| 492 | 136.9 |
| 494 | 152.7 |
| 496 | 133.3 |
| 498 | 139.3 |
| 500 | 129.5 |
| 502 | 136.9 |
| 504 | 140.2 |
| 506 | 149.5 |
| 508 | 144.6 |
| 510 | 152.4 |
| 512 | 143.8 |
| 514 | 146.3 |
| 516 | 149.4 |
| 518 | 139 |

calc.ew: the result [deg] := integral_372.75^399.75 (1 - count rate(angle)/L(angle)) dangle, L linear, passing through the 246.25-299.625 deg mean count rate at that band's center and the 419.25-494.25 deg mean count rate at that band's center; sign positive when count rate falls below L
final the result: 1.0 deg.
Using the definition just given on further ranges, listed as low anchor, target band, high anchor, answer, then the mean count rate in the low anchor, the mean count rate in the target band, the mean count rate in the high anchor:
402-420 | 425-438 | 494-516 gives 0.4 deg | 153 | 147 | 142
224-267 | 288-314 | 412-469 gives 1.4 deg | 174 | 157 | 146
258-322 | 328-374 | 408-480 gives 1.4 deg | 162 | 151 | 146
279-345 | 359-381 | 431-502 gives 0.9 deg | 158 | 146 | 142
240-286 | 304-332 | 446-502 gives 1.0 deg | 173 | 159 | 141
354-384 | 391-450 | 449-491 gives -2.7 deg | 146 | 150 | 142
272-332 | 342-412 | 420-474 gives 1.4 deg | 160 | 149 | 145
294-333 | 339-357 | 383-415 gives 1.0 deg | 158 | 148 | 155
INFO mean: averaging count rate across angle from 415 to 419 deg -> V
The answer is 141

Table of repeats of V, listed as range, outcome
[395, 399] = 151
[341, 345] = 147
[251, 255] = 192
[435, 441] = 144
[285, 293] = 161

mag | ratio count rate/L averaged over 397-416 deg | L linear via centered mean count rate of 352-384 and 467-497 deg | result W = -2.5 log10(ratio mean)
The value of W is -0.09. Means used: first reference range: 147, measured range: 157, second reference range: 140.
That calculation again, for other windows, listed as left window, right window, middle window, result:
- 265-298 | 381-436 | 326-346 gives 0.01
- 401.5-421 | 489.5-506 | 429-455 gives 0.01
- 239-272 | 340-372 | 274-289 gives 0.04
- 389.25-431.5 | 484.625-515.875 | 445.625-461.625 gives 0.03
